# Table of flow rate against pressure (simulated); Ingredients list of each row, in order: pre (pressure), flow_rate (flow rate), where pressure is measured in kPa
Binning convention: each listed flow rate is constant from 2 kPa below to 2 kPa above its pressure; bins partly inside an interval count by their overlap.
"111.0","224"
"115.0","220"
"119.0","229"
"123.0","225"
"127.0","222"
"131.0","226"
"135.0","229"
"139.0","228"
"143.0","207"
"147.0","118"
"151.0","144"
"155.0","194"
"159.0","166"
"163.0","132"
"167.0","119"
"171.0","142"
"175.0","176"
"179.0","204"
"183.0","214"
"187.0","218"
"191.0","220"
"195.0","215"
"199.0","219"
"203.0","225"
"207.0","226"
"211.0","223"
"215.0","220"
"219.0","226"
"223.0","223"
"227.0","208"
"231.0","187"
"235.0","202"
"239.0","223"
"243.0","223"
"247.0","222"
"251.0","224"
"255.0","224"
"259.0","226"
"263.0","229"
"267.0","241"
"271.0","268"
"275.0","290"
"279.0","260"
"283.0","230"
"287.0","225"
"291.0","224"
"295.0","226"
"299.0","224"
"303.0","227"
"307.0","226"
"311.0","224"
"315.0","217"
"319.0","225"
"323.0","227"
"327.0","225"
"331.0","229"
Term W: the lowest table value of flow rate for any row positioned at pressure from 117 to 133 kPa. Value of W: 222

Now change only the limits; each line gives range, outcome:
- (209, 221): 220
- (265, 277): 241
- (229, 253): 187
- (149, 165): 132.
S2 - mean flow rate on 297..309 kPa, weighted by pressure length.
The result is 226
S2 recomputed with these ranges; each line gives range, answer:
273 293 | 246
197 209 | 223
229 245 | 209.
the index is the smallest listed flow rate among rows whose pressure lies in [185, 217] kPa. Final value 215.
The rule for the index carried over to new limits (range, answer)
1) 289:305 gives 224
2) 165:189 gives 119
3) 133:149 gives 118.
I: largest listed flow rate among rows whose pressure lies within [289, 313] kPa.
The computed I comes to 227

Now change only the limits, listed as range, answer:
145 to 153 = 144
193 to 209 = 226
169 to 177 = 176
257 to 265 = 229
